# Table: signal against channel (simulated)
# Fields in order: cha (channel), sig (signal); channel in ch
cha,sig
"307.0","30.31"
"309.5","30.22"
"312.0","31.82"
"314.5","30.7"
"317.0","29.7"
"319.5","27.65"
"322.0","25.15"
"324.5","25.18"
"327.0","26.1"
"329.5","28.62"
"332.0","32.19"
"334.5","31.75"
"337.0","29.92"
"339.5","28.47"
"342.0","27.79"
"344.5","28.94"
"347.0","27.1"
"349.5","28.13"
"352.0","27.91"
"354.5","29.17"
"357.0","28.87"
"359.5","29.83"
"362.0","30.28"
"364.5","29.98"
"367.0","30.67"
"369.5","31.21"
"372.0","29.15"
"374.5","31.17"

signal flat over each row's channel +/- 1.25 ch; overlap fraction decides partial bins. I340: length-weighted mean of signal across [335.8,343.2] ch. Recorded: 28.7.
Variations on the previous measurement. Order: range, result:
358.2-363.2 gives 30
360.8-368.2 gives 30.3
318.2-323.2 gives 26.4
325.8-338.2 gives 29.7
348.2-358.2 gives 28.5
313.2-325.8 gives 27.7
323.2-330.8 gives 26.7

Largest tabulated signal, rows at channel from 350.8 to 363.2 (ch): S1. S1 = 30.28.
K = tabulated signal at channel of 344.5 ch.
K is 28.94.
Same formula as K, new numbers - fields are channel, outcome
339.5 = 28.47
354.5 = 29.17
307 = 30.31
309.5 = 30.22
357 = 28.87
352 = 27.91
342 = 27.79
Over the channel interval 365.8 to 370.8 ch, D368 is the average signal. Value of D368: 30.9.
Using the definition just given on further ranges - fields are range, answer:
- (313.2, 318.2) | 30.2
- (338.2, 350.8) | 28.1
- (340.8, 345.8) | 28.4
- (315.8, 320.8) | 28.6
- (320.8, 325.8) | 25.2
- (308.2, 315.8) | 30.9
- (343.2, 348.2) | 28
